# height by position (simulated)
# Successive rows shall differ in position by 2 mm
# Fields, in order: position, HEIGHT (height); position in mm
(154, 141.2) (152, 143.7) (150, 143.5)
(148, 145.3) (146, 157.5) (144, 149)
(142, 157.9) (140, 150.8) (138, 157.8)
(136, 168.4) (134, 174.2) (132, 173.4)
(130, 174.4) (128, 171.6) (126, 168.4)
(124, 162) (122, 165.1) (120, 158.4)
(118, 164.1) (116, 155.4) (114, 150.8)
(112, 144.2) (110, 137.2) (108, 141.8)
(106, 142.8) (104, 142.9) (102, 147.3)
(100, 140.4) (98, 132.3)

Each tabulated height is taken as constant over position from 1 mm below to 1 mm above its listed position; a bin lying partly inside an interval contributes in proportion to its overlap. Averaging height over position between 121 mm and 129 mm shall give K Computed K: 167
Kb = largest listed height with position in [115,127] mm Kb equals 168.4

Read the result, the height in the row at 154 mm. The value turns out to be 141.2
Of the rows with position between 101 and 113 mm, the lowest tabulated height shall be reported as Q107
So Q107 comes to 137.2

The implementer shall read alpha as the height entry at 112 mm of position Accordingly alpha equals 144.2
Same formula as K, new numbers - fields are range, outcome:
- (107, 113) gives 141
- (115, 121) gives 159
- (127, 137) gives 172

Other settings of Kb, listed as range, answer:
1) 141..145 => 157.9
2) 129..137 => 174.4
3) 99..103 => 147.3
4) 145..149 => 157.5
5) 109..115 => 150.8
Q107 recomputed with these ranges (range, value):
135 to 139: 157.8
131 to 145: 149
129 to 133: 173.4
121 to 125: 162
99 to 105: 140.4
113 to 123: 150.8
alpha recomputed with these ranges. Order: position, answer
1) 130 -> 174.4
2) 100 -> 140.4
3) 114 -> 150.8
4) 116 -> 155.4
